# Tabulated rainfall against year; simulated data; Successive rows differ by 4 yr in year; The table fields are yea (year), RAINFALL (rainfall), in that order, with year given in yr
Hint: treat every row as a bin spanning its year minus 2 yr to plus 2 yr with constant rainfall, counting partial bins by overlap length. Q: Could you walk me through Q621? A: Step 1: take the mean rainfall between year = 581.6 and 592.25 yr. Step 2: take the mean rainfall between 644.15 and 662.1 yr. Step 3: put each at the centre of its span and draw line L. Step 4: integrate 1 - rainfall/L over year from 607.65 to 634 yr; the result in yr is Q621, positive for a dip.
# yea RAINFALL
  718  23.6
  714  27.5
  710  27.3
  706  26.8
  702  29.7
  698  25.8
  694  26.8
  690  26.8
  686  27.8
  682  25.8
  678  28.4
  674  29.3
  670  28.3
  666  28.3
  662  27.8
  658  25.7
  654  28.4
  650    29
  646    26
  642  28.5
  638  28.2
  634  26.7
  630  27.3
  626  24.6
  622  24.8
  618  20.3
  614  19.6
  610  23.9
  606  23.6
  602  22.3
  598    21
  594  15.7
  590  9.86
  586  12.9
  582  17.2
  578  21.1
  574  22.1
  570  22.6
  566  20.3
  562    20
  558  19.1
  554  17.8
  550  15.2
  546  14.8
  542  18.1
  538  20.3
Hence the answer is -4.5 yr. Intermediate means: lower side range 12.8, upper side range 27.3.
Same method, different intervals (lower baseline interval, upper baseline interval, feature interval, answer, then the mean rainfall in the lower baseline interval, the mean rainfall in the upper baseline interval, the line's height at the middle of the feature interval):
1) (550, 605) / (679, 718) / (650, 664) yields -2.0 yr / 18.6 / 27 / 24.1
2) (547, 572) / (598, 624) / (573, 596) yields 4.8 yr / 19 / 22.3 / 20.6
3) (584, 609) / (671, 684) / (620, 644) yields -4.8 yr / 17.8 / 27.9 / 22.2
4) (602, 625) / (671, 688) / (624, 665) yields -3.7 yr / 22.5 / 27.9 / 25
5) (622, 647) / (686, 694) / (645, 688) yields -1.3 yr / 26.8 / 27.1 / 26.9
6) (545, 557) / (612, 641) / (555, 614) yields 1.4 yr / 16.3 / 24.6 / 20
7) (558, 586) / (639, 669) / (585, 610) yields 4.7 yr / 19.9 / 27.7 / 22.3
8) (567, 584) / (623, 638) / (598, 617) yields 1.5 yr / 20.7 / 26.4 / 24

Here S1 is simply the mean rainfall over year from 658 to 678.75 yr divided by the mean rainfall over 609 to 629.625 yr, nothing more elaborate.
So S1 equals 1.23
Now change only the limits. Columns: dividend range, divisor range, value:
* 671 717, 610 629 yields 1.20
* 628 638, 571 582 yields 1.30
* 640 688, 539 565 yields 1.57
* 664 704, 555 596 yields 1.53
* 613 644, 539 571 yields 1.37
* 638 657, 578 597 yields 1.85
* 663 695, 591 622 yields 1.33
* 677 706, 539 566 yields 1.53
